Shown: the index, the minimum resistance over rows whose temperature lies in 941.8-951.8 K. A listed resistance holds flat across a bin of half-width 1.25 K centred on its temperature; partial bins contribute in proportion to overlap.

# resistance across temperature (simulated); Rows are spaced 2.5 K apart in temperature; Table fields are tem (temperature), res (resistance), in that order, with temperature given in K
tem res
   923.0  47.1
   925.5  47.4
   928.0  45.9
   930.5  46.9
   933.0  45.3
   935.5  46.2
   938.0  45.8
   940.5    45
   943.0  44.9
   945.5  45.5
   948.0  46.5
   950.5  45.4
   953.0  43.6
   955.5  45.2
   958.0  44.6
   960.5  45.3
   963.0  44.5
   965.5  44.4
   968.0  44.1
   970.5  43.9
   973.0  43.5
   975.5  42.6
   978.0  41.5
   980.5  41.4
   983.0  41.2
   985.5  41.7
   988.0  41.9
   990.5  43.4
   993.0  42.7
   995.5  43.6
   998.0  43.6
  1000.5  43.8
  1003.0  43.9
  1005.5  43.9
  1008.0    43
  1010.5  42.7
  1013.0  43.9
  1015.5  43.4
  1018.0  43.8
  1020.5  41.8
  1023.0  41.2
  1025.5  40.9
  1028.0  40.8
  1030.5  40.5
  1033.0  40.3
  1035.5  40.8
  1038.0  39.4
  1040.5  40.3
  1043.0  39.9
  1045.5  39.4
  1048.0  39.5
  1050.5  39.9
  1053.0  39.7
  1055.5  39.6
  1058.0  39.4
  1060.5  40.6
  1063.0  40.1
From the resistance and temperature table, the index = 44.9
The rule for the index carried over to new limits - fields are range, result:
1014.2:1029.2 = 40.8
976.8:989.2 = 41.2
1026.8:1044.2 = 39.4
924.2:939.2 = 45.3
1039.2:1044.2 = 39.9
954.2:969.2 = 44.1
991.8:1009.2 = 42.7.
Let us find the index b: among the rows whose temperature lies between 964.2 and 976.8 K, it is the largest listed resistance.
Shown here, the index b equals 44.4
